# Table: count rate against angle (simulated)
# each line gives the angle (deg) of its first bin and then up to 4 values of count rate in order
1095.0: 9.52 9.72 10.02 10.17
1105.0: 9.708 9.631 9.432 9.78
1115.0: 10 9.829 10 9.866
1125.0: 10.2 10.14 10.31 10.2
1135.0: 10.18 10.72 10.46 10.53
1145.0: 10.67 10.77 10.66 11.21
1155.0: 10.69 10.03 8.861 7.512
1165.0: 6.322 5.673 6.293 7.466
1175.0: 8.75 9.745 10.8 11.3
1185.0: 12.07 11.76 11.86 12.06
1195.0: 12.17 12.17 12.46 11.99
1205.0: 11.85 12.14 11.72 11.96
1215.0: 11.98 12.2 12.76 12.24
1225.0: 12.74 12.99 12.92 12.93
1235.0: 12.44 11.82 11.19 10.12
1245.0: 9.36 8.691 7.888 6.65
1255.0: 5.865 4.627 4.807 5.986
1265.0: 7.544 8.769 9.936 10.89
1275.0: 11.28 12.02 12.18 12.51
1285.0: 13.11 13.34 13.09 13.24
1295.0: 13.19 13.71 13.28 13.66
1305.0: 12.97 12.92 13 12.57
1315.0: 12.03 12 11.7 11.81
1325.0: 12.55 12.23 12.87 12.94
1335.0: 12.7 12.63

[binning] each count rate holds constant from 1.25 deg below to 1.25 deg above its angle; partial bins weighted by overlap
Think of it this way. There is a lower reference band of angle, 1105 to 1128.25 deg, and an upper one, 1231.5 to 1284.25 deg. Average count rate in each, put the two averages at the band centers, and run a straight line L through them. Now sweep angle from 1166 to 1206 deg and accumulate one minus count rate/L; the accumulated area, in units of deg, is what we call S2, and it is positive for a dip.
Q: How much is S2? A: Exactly -3.5 deg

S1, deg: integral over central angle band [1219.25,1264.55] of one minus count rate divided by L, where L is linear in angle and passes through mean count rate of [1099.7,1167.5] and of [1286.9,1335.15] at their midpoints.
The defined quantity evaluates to 7.3 deg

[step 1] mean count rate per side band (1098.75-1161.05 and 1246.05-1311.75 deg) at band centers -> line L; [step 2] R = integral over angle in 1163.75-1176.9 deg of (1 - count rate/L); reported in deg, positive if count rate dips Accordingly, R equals 4.1 deg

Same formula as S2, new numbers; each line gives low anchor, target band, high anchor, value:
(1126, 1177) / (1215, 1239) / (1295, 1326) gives -3.4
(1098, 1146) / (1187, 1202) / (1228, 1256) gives -3.0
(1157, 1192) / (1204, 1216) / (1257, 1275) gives -4.5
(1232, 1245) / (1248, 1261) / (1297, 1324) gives 6.2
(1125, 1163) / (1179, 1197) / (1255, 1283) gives -3.6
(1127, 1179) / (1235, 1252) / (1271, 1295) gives 2.3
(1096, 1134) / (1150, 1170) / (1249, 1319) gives 3.1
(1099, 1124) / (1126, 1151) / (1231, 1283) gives -1.8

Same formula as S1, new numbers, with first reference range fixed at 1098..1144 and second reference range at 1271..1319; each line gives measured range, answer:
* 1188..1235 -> -3.6 deg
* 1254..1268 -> 6.9 deg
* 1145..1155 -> -0.3 deg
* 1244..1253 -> 2.8 deg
